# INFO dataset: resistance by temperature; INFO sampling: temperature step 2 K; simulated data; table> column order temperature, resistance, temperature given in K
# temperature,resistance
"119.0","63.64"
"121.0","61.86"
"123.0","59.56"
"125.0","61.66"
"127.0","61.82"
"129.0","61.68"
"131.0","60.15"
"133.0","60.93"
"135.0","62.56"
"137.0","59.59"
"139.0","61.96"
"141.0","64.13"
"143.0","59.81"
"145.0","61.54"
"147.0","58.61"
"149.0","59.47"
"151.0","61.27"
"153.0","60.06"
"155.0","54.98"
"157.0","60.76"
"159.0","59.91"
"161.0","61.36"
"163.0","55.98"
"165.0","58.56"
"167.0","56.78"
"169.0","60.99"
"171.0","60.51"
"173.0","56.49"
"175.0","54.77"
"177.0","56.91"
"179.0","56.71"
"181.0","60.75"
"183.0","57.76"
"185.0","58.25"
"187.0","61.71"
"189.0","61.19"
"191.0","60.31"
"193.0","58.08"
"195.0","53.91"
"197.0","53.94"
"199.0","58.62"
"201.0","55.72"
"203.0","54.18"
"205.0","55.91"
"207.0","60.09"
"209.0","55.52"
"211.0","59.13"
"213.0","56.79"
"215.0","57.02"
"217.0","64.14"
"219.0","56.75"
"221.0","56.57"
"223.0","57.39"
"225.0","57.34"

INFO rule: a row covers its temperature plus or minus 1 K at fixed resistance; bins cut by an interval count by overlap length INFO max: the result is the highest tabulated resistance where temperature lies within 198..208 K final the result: 60.09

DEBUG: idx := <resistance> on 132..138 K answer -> 61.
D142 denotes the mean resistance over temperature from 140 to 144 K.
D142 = 62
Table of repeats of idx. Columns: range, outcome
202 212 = 57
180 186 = 58.9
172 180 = 56.2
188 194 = 59.9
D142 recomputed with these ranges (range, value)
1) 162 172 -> 58.6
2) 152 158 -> 58.6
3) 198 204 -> 56.2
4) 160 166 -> 58.6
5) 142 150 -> 59.9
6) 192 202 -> 56.1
